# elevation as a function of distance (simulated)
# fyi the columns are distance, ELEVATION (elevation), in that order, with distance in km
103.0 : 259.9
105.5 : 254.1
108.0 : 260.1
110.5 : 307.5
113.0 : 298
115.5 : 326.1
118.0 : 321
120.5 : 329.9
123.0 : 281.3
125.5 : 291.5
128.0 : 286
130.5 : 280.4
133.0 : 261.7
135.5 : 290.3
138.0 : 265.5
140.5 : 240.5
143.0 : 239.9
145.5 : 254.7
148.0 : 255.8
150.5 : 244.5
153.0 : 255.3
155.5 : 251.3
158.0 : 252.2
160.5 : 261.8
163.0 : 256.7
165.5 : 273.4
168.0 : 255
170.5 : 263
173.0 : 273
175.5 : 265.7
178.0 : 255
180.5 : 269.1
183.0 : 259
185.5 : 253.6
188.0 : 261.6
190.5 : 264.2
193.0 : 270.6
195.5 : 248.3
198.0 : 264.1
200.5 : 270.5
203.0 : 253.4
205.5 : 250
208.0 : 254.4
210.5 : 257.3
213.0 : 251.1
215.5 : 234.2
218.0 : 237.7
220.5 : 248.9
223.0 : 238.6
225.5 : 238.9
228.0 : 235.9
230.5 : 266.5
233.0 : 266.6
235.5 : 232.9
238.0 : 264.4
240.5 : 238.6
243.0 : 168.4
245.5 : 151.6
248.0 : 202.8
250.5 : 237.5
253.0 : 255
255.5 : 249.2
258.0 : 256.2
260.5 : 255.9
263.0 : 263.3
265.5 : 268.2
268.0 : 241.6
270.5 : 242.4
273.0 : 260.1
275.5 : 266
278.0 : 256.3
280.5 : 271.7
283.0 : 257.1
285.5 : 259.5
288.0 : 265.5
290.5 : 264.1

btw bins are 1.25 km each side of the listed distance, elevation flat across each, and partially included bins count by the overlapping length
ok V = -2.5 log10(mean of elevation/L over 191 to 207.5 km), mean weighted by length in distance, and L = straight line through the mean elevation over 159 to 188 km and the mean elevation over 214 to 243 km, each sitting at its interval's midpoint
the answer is -0.03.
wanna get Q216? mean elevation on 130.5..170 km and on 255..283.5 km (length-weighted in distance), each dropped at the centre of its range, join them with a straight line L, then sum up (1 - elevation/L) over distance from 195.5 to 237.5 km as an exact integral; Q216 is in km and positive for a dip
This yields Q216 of 1.23 km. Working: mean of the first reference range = 258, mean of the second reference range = 258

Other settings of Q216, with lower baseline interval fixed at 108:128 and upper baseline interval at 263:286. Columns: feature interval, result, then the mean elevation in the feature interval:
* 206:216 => 0.9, 250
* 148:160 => 1.7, 252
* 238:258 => 3.4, 220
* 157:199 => 3.6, 262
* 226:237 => 0.8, 250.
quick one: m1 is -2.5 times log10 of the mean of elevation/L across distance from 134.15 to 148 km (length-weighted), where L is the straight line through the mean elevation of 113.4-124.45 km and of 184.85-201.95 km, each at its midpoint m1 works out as 0.16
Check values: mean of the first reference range 313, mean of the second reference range 262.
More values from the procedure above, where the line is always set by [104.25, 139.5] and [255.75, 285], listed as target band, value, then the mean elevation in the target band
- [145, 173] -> 0.096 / 257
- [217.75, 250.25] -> 0.156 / 230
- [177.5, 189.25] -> 0.066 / 260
